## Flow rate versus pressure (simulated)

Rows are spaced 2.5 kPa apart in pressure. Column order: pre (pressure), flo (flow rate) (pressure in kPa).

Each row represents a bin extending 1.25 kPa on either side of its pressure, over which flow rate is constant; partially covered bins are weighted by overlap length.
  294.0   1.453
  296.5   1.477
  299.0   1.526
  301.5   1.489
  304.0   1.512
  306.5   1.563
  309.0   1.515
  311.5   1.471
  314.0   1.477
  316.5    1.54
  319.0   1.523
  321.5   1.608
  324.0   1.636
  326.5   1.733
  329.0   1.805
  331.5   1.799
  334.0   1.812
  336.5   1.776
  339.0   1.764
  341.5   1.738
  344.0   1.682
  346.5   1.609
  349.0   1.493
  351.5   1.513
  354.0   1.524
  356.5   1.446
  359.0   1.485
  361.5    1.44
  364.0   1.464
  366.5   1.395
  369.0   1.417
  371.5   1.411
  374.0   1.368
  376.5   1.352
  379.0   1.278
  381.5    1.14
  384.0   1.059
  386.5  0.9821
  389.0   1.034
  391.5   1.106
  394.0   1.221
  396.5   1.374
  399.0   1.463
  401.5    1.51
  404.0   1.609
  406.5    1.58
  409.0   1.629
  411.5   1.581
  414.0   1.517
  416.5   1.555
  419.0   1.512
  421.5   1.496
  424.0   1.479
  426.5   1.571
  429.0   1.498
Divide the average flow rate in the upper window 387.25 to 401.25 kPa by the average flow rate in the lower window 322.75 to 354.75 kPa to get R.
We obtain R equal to 0.74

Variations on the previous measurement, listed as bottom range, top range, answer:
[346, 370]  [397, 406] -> 1.03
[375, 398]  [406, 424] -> 1.31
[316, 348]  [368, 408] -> 0.77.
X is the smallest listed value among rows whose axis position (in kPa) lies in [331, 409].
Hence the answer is 0.9821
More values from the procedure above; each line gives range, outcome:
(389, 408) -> 1.034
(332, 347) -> 1.609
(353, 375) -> 1.368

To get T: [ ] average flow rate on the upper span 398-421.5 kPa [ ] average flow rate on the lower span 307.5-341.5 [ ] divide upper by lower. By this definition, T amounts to 0.94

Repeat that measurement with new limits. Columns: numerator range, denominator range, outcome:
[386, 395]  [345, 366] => 0.73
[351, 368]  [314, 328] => 0.92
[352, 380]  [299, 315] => 0.94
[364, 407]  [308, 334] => 0.81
